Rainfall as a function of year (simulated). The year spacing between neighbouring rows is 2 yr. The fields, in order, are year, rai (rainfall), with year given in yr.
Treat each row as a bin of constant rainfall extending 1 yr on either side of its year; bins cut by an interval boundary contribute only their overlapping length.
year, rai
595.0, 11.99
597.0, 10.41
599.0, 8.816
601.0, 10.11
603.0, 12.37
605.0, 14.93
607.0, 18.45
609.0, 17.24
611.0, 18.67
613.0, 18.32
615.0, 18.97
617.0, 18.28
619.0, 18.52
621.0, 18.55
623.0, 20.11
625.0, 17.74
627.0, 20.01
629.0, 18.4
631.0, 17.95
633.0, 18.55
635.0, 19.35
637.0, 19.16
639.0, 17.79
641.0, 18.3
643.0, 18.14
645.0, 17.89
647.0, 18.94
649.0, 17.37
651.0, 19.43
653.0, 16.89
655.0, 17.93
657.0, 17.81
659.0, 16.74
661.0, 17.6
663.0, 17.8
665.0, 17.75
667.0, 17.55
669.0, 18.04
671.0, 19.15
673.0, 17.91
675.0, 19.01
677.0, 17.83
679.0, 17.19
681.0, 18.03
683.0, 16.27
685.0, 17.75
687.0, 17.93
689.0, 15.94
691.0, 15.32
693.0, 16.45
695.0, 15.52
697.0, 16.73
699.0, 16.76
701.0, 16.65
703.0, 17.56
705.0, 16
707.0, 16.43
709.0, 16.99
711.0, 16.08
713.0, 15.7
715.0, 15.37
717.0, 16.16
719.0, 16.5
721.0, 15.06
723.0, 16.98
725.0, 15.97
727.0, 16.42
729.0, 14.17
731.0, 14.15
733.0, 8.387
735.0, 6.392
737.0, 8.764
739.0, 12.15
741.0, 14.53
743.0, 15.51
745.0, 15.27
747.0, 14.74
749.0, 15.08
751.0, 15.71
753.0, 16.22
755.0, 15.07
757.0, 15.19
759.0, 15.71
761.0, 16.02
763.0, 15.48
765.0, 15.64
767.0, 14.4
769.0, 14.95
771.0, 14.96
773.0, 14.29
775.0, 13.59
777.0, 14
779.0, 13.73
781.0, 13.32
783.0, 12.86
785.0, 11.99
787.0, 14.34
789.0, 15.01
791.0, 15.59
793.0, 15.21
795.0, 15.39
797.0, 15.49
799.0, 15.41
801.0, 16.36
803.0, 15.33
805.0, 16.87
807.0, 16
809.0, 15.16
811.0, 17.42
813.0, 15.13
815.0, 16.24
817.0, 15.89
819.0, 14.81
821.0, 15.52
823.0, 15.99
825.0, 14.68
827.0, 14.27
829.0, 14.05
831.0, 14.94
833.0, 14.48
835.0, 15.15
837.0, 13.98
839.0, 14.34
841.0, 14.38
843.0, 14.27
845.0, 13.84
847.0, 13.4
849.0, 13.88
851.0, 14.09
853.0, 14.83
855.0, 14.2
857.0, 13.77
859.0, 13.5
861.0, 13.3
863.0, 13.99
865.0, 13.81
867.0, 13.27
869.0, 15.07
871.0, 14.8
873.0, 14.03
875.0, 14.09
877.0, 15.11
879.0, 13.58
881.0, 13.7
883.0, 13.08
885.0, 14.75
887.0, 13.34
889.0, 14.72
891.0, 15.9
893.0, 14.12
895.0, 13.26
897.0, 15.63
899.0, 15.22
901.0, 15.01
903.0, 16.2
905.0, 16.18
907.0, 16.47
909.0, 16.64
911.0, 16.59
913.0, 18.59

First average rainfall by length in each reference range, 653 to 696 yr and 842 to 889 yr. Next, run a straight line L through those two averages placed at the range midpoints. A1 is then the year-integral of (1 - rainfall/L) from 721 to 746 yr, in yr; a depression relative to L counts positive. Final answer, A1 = 4.7 yr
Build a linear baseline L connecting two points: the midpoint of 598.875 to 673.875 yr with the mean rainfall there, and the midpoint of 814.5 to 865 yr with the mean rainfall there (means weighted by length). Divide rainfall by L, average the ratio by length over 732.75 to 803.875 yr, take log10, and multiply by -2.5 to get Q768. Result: 0.09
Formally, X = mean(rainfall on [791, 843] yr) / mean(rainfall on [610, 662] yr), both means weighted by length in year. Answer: 0.83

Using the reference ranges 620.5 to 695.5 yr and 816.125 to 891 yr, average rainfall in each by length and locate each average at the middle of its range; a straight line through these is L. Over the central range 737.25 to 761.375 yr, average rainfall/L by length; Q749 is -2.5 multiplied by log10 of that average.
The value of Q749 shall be 0.09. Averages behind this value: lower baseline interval 17.9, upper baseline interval 14.3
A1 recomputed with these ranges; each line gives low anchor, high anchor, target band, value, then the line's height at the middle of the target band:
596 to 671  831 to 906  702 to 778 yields 5.7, 16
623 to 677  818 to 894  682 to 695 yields 0.7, 17.5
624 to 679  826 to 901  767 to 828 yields 1.8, 15.5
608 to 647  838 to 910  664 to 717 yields 1.6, 17.5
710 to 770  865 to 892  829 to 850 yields 0.1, 14.3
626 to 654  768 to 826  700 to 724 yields 0.8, 16.9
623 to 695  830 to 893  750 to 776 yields 1.3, 16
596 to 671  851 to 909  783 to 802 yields 0.8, 15.5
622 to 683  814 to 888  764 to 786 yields 2.6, 15.8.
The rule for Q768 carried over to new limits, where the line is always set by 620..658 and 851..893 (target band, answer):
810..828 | -0.03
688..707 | 0.07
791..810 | -0.02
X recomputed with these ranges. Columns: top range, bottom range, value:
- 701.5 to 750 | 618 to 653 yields 0.79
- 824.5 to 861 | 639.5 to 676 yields 0.79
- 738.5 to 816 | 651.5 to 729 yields 0.89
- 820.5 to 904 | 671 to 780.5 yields 0.93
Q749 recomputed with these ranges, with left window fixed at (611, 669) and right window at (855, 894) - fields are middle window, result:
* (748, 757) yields 0.05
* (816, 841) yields 0.01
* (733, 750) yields 0.29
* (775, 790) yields 0.16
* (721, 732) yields 0.08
